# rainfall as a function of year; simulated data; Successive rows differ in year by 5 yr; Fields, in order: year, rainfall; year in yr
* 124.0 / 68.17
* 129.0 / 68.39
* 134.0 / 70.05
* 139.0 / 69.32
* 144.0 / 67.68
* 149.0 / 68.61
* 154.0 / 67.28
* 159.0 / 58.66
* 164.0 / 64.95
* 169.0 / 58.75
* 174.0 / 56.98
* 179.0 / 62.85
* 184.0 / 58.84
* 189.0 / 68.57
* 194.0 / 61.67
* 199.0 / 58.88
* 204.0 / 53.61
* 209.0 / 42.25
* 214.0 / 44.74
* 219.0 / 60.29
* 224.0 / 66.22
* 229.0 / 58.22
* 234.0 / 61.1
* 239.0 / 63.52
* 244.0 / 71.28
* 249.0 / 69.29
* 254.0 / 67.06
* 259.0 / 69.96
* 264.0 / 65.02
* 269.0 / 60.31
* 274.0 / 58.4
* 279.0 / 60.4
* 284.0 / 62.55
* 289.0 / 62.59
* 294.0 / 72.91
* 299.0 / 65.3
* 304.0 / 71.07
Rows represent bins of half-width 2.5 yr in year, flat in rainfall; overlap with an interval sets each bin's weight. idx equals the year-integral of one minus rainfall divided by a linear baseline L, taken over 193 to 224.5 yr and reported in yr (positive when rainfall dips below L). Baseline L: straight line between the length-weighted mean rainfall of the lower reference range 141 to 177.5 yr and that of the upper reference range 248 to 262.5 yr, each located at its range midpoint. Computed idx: 5.5 yr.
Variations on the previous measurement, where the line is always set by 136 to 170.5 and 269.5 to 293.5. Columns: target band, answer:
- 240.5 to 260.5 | -2.0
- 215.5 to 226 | 0.4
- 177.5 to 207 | 1.8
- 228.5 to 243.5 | 0.1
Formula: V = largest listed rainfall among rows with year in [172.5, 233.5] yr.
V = 68.57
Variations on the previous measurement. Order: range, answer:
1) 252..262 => 69.96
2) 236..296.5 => 72.91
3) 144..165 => 68.61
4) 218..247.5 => 71.28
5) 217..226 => 66.22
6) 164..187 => 64.95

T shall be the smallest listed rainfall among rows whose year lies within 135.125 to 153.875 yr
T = 67.68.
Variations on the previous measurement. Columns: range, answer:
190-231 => 42.25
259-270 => 60.31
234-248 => 61.1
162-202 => 56.98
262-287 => 58.4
